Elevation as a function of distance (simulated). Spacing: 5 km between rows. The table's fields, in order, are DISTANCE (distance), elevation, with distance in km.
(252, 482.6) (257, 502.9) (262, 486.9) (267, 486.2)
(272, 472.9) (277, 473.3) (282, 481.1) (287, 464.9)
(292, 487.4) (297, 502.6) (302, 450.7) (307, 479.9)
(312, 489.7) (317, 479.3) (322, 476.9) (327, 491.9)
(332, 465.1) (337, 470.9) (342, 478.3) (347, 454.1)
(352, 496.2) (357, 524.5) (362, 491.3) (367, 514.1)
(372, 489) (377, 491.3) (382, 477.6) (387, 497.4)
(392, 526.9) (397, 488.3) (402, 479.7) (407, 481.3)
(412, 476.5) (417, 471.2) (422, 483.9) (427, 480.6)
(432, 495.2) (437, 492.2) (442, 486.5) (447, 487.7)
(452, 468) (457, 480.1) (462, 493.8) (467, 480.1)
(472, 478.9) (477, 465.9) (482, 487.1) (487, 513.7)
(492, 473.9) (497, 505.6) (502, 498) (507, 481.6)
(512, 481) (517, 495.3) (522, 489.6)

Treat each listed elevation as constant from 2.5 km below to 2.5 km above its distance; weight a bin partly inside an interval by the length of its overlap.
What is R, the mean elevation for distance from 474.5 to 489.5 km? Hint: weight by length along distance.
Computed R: 489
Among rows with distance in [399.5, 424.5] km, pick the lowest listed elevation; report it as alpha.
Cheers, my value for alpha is 471.2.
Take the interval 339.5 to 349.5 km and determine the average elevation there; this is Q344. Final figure 466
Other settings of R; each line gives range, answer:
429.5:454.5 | 486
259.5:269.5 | 487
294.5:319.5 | 480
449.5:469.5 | 480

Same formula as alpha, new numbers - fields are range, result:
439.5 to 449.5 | 486.5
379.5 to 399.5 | 477.6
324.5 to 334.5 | 465.1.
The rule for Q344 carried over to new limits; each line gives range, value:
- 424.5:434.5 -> 488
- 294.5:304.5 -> 477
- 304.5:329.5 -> 484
